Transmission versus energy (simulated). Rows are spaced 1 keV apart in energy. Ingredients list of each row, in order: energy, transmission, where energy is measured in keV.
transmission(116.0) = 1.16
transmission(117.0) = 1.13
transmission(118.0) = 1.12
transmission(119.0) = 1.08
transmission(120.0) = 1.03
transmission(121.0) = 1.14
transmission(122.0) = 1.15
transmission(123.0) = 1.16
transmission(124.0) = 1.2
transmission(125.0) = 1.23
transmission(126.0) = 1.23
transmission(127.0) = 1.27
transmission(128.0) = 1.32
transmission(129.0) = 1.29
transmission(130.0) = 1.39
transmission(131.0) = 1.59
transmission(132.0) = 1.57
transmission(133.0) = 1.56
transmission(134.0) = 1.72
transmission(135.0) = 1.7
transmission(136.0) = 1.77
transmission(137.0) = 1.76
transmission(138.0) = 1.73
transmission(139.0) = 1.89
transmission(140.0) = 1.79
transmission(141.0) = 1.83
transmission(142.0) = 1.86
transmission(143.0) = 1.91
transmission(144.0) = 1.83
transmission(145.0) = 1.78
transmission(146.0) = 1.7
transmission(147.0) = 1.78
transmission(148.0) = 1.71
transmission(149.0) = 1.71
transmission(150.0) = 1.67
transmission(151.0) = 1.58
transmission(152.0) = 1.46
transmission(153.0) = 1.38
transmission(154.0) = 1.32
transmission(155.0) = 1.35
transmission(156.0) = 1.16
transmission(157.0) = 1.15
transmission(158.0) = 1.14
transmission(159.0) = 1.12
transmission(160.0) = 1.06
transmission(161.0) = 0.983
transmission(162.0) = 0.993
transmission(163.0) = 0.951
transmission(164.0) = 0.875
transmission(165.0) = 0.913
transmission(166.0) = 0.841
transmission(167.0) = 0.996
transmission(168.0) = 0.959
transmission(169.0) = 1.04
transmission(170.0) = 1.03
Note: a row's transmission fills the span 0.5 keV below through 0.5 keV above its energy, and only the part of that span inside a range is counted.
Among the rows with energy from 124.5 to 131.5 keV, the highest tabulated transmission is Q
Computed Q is 1.59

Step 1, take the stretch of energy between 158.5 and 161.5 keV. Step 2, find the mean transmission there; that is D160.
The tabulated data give 1.05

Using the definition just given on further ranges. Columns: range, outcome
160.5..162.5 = 0.988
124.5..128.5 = 1.26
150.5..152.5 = 1.52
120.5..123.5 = 1.15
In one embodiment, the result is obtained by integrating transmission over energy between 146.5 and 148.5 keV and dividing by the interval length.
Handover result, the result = 1.75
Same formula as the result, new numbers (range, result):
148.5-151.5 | 1.65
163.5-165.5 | 0.894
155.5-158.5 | 1.15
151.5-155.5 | 1.38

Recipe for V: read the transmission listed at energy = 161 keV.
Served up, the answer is 0.983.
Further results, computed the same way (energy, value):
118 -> 1.12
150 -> 1.67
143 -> 1.91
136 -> 1.77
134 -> 1.72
